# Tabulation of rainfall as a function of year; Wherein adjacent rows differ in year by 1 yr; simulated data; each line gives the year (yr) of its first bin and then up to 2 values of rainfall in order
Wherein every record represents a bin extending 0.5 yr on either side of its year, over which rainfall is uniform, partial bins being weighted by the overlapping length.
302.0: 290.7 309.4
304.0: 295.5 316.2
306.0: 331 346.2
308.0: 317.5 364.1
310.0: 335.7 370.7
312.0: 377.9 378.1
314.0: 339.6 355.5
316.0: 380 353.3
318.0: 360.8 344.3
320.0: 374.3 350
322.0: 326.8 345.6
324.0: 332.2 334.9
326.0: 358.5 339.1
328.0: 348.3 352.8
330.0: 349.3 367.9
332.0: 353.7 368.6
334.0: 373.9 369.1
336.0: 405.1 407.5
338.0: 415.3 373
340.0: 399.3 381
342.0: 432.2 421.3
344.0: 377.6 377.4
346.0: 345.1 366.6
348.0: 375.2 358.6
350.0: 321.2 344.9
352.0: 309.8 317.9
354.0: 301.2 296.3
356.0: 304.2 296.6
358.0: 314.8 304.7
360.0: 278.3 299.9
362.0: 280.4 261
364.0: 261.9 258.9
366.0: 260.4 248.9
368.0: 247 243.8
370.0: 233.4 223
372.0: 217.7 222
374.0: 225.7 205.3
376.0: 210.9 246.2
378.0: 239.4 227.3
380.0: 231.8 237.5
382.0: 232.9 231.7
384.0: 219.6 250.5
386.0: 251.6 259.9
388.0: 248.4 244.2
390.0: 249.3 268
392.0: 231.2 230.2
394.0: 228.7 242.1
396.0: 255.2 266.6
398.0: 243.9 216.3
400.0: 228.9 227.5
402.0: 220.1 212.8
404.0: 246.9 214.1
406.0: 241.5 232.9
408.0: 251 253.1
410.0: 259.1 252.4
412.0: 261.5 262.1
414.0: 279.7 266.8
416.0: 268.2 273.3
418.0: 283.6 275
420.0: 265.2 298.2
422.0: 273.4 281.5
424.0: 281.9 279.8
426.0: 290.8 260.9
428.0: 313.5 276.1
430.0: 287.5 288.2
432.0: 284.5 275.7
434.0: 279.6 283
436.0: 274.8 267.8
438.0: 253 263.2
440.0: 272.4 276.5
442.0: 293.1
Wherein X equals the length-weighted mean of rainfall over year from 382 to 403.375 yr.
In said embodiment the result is 239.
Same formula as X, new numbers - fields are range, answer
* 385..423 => 251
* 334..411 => 280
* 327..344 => 381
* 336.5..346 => 395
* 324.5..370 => 335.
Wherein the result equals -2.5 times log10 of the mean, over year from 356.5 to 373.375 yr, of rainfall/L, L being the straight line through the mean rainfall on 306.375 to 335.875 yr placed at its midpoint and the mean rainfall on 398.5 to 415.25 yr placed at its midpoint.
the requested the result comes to 0.138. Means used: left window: 355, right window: 242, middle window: 262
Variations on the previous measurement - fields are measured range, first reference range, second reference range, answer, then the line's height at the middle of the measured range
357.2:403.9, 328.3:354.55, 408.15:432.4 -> 0.297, 322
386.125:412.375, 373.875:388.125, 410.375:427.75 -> 0.050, 254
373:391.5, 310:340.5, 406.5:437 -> 0.290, 310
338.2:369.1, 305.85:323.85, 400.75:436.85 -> -0.006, 321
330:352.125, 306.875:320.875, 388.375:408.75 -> -0.177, 319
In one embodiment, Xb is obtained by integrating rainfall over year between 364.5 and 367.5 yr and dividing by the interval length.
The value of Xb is 256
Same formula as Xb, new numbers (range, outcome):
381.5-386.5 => 237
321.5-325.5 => 335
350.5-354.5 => 318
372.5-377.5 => 222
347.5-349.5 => 367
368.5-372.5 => 229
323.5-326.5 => 342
